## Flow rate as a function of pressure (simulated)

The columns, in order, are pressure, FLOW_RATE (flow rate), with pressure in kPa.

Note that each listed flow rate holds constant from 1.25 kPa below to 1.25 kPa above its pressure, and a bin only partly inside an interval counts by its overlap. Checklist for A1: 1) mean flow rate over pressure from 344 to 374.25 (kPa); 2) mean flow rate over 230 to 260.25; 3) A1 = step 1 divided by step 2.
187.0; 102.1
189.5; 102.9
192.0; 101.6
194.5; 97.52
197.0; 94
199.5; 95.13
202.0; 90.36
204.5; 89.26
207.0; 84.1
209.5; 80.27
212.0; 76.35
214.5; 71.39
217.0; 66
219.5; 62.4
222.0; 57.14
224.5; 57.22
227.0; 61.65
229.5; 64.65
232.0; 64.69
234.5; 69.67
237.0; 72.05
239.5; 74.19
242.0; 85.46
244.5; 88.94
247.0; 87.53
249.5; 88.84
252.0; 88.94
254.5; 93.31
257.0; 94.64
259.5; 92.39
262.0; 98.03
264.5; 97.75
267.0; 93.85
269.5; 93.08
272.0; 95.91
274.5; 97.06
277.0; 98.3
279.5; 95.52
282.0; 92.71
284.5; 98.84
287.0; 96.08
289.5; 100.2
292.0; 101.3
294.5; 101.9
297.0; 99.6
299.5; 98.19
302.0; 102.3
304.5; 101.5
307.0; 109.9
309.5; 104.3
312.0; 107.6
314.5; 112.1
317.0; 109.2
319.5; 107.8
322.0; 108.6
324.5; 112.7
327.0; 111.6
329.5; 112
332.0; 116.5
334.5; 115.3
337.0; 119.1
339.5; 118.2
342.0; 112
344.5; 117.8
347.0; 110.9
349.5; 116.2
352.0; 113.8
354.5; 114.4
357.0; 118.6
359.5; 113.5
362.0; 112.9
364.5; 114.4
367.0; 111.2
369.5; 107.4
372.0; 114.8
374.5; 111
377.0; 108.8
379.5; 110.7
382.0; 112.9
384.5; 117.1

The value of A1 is 1.37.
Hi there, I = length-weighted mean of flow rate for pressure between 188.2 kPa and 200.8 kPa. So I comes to 98.2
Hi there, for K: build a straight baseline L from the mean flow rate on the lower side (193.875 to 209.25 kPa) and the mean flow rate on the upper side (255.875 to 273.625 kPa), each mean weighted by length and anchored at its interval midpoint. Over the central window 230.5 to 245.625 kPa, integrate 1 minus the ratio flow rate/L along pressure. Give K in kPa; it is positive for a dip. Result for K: 2.9 kPa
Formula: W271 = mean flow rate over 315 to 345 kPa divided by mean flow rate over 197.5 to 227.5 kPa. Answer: 1.51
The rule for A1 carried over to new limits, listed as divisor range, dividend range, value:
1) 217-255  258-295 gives 1.31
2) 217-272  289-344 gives 1.35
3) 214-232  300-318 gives 1.70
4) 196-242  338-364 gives 1.55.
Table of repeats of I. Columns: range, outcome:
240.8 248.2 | 87.3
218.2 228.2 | 59.6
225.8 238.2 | 66.5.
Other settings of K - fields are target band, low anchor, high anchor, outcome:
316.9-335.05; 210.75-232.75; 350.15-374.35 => -2.0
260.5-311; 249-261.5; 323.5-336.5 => 1.1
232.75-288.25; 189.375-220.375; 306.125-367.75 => 3.8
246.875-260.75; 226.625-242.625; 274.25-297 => -1.8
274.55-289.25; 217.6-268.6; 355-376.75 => -1.1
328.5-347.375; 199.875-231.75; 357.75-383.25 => -2.2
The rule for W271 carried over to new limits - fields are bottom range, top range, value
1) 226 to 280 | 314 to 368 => 1.32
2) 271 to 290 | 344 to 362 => 1.19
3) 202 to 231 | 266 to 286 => 1.35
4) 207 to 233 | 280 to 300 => 1.47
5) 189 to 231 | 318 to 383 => 1.43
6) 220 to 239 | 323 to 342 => 1.79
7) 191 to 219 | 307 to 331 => 1.29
